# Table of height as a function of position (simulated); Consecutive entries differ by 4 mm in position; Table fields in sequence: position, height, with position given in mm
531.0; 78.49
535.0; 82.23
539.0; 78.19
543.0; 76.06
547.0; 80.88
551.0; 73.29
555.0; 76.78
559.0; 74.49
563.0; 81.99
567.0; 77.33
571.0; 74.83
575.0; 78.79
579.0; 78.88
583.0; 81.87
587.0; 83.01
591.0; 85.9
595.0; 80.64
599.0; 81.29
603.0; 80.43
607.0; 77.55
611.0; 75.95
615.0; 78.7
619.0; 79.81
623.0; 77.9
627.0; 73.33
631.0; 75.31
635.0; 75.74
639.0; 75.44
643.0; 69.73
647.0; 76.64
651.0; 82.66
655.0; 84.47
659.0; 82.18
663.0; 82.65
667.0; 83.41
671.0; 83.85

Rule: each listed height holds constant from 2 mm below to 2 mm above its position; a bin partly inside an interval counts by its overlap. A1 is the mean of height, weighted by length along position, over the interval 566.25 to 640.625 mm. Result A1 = 78.6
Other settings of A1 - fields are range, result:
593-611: 79.5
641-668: 80.1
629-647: 74.3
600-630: 77.7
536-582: 77.6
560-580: 78.1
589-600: 82.7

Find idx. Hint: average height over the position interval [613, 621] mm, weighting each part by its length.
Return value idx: 79.3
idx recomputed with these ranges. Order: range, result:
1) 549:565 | 76.6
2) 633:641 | 75.6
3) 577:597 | 82.1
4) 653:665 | 83.1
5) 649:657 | 83.6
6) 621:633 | 75.5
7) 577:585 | 80.4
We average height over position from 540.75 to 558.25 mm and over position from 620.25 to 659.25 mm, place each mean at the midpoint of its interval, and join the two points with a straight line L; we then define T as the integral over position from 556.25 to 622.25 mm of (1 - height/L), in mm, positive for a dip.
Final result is -2.2 mm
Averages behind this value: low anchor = 76.6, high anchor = 77.2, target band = 79.4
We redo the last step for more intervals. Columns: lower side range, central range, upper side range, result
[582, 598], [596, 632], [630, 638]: 0.4 mm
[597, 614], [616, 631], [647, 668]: 0.6 mm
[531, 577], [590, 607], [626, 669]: -0.7 mm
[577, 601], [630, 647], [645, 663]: 1.5 mm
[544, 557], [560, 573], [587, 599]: 0.2 mm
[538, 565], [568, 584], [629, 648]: -0.4 mm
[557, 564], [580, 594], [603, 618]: -0.9 mm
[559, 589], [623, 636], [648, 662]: 1.0 mm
